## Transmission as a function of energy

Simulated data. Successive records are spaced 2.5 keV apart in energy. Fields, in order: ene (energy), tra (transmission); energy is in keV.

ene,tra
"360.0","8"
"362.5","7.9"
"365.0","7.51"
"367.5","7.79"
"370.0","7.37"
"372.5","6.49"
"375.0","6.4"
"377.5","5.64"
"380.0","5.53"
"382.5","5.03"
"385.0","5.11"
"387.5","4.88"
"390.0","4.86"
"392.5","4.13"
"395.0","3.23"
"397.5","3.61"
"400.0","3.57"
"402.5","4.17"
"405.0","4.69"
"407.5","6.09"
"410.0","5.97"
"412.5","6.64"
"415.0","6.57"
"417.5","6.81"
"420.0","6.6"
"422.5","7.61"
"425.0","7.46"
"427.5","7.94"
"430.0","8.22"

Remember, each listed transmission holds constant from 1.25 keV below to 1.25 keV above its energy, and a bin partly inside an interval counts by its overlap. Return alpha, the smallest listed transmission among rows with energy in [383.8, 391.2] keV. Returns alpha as 4.86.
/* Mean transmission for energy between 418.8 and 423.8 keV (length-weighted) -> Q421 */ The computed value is 7.11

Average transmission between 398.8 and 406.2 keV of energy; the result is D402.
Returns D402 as 4.14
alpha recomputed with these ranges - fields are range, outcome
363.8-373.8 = 6.49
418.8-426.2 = 6.6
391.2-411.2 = 3.23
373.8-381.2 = 5.53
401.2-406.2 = 4.17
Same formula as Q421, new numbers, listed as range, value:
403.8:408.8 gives 5.4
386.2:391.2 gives 4.87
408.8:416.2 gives 6.39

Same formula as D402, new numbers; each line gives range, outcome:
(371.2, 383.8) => 5.82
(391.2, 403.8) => 3.75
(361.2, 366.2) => 7.71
